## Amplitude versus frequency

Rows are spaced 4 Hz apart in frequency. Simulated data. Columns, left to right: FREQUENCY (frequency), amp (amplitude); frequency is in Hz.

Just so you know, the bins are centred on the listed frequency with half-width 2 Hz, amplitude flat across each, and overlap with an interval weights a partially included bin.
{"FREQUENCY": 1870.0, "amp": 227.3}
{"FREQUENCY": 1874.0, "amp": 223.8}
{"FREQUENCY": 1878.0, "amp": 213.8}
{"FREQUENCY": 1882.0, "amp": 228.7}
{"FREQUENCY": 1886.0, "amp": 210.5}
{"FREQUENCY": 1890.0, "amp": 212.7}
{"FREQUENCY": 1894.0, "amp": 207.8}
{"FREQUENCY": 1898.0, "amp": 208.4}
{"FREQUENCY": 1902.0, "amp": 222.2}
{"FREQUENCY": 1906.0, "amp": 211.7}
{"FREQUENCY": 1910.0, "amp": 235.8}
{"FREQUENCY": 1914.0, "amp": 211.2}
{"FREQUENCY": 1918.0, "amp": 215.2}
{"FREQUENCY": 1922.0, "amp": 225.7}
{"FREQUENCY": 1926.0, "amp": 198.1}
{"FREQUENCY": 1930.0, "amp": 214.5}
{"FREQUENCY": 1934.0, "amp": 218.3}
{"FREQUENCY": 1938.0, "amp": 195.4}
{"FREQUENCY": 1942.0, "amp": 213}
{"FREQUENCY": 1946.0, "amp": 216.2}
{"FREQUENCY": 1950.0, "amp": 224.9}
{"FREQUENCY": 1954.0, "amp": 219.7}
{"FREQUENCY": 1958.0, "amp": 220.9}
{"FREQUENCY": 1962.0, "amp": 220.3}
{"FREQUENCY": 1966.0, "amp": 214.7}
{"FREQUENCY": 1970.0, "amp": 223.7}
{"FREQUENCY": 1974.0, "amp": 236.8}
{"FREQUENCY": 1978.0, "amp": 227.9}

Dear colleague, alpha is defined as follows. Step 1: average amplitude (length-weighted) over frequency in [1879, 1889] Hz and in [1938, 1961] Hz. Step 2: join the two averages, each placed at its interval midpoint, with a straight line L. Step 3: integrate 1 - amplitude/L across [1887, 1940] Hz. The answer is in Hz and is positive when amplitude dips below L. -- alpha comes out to 1.0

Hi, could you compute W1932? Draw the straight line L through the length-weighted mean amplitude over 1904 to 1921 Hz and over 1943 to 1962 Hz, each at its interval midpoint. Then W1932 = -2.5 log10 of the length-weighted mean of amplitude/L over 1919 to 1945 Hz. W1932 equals 0.04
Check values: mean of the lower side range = 219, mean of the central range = 211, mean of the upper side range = 220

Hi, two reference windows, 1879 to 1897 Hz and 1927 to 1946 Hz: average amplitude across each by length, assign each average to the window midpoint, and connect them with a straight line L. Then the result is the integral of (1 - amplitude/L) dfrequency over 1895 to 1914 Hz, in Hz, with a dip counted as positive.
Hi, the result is -0.44 Hz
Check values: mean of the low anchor 214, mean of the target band 218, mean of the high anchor 210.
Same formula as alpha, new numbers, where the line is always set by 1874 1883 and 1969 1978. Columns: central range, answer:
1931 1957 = 1.5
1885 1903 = 0.9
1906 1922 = 0.3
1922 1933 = 0.7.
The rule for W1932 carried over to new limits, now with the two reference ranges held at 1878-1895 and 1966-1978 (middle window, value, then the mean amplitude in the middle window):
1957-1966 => 0.03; 219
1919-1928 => 0.04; 212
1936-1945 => 0.09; 206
